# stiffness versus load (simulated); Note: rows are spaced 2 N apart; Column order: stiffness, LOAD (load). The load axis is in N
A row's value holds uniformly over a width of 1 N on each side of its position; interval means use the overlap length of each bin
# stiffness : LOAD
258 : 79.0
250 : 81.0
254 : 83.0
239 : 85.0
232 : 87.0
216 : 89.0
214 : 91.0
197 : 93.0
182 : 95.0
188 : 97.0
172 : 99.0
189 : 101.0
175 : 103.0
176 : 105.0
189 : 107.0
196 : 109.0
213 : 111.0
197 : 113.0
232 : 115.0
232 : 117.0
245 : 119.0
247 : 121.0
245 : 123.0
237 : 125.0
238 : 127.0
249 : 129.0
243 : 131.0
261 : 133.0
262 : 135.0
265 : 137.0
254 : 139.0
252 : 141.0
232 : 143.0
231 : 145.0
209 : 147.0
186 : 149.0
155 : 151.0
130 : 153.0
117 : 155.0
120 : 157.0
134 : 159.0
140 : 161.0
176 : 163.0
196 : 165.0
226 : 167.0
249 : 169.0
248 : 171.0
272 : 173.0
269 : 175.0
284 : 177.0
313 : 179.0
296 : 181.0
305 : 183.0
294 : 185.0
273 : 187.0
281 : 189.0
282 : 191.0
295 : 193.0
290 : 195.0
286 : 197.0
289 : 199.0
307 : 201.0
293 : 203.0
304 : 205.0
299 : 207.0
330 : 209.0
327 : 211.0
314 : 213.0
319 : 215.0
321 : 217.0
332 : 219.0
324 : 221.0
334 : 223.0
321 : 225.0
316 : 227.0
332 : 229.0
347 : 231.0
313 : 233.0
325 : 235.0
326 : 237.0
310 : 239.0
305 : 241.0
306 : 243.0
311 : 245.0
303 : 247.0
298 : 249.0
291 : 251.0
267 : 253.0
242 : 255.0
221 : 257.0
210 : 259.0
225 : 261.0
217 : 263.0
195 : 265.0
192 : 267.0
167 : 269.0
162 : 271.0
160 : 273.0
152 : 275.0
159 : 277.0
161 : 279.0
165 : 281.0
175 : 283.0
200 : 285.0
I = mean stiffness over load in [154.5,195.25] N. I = 242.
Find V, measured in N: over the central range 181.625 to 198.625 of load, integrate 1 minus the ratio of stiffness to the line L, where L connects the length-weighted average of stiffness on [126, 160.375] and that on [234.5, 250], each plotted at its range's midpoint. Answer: -2.16 N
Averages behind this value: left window 207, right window 310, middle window 288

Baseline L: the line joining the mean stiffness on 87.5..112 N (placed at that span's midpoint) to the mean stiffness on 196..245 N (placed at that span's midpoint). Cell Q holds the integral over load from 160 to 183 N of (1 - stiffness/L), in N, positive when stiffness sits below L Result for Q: 1.9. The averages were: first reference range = 193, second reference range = 316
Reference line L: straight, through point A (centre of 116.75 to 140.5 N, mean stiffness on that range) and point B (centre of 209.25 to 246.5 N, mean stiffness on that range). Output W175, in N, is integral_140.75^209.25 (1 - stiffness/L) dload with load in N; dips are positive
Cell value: 9.9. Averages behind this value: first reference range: 249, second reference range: 321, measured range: 244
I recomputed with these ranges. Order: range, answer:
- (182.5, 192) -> 286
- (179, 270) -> 290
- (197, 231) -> 316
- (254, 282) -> 188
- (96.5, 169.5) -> 207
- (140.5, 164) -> 172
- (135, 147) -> 245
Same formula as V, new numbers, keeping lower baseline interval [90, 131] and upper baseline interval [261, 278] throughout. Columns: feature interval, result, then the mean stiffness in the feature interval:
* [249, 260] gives -4.2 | 251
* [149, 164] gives 4.4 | 142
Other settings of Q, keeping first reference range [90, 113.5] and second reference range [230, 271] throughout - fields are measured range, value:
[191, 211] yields -4.9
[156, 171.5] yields 2.7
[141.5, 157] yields 2.6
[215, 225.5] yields -3.2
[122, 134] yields -2.5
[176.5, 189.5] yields -3.4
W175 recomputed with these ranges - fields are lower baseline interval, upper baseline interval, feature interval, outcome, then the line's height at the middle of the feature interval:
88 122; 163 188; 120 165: 4.9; 236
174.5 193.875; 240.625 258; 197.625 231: -3.6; 286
